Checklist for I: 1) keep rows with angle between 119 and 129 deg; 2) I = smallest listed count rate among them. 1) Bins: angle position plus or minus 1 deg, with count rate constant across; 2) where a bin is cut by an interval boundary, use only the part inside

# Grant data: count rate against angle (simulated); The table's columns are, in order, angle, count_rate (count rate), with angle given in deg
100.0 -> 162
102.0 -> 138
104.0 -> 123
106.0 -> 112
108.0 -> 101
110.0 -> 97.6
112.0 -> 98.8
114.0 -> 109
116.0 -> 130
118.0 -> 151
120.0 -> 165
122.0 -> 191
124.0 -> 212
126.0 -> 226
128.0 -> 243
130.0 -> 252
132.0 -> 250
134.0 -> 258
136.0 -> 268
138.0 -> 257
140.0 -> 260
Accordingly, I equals 165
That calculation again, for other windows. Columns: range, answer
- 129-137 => 250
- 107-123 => 97.6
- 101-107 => 112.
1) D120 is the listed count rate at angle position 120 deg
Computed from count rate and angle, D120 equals 165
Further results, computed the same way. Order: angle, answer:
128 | 243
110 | 97.6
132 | 250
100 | 162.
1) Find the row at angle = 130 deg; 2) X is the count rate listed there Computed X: 252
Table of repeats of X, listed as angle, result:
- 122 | 191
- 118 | 151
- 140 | 260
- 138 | 257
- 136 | 268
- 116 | 130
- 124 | 212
